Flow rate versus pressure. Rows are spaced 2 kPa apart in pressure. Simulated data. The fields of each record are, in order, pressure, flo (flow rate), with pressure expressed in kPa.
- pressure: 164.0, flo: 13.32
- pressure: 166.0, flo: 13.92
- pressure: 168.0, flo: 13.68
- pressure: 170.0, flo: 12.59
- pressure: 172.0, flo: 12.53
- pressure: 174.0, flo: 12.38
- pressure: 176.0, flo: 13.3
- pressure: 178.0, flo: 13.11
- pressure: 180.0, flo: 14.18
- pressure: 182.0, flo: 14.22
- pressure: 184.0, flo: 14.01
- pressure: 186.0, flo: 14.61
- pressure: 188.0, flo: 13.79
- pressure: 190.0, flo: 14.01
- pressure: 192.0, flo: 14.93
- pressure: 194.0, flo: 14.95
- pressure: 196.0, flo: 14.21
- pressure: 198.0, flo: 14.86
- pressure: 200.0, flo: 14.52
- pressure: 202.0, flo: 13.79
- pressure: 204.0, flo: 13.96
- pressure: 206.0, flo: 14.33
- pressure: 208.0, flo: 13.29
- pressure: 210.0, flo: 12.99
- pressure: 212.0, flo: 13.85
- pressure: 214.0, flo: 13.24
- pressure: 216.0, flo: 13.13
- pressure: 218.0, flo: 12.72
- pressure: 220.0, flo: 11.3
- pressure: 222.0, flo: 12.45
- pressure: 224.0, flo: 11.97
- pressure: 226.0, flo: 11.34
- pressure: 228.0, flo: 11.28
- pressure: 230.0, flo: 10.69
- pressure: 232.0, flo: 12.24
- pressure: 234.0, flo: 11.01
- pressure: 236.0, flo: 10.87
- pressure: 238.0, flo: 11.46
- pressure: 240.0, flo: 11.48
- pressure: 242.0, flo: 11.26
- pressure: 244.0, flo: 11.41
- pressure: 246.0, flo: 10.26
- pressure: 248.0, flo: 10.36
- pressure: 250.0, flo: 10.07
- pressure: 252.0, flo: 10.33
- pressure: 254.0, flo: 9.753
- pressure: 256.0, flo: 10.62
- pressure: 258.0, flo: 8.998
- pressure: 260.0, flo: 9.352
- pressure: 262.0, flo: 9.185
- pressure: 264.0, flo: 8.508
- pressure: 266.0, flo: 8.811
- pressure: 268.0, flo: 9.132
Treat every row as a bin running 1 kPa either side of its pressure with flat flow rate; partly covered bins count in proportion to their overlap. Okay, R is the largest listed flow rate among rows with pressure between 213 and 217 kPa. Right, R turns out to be 13.24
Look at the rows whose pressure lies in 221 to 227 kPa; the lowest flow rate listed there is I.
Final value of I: 11.34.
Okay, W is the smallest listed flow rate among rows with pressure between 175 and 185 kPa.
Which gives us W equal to 13.11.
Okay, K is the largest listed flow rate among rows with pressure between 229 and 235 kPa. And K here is 12.24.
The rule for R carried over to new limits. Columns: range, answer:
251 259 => 10.62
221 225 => 12.45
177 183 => 14.22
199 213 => 14.52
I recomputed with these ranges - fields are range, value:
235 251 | 10.07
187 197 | 13.79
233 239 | 10.87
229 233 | 10.69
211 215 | 13.24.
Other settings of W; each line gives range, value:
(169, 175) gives 12.38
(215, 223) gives 11.3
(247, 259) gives 8.998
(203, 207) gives 13.96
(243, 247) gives 10.26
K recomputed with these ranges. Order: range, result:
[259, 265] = 9.352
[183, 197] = 14.95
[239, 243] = 11.48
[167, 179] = 13.68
